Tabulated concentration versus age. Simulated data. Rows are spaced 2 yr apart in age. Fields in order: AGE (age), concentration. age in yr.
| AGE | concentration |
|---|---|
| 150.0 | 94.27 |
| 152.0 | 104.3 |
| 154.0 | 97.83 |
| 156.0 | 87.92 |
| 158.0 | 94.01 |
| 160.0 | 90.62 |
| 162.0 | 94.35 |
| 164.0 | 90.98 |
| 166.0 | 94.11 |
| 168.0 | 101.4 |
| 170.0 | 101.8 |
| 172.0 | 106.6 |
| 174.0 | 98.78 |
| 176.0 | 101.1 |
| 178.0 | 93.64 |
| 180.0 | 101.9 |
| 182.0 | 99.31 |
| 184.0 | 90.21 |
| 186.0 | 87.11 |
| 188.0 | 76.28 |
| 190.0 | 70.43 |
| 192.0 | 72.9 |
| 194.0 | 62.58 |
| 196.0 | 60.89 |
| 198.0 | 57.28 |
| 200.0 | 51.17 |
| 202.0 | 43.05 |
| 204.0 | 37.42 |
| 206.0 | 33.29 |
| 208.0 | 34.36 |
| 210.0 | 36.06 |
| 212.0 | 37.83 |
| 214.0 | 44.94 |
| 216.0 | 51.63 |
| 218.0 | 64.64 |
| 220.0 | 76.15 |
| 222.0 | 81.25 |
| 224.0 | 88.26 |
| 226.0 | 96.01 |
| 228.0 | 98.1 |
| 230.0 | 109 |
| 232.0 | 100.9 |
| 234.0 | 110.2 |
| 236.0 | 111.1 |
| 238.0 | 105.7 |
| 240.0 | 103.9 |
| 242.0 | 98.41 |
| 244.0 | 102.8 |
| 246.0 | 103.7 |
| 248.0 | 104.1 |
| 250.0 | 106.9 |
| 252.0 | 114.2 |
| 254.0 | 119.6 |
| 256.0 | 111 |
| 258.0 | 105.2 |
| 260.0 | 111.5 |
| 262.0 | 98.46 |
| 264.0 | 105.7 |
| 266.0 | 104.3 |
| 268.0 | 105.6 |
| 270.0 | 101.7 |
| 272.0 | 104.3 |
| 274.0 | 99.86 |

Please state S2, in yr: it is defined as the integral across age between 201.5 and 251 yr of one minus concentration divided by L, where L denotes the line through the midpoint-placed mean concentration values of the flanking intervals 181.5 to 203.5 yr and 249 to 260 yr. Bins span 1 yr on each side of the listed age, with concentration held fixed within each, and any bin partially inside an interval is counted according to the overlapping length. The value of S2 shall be 7.76 yr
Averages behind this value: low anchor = 68.7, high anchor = 111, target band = 79.6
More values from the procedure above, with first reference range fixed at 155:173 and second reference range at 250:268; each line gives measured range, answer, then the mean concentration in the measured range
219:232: 1.48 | 92.2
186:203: 6.21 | 63.3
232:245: 0.09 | 105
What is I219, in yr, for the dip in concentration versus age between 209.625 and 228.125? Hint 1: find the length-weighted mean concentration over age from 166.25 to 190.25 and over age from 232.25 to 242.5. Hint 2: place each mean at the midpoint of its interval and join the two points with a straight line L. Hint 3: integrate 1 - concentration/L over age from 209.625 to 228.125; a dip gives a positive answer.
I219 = 6.41 yr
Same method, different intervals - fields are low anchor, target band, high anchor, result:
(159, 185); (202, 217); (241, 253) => 9.1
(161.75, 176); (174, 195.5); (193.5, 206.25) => -3.4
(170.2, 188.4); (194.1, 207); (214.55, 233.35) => 6.0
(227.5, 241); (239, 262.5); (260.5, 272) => -0.5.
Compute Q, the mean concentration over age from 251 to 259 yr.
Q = 112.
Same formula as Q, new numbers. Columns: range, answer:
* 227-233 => 103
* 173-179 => 97.8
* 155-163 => 91.7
